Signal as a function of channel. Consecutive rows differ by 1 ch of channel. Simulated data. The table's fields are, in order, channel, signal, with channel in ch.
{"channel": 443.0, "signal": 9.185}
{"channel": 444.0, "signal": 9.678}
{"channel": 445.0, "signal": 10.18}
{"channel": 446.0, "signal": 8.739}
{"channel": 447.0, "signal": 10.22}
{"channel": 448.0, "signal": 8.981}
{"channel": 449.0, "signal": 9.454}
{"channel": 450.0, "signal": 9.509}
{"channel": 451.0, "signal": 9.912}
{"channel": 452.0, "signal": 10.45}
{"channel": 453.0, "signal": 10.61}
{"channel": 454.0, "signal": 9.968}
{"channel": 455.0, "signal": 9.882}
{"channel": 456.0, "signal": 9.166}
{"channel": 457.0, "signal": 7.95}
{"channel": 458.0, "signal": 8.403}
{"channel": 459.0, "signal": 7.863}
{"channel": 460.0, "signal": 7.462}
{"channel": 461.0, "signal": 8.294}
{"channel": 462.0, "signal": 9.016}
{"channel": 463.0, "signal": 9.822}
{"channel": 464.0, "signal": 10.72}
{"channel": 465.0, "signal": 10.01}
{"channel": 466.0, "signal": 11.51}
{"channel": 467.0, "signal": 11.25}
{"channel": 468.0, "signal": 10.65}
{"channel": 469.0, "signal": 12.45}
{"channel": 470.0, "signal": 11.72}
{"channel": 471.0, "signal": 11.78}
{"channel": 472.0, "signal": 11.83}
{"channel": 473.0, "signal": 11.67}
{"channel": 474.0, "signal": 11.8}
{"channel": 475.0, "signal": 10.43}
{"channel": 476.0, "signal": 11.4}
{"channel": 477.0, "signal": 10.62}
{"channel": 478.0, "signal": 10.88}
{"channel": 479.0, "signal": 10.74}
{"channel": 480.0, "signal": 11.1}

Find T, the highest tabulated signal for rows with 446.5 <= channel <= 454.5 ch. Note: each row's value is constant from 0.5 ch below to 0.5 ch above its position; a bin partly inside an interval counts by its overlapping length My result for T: 10.61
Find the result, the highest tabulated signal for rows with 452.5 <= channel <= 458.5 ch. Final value 10.61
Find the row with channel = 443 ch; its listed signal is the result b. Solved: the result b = 9.185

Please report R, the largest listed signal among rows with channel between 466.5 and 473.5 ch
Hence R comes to 12.45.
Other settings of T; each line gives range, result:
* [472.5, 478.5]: 11.8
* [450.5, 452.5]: 10.45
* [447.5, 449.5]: 9.454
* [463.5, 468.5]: 11.51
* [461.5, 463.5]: 9.822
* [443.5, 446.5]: 10.18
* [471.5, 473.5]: 11.83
